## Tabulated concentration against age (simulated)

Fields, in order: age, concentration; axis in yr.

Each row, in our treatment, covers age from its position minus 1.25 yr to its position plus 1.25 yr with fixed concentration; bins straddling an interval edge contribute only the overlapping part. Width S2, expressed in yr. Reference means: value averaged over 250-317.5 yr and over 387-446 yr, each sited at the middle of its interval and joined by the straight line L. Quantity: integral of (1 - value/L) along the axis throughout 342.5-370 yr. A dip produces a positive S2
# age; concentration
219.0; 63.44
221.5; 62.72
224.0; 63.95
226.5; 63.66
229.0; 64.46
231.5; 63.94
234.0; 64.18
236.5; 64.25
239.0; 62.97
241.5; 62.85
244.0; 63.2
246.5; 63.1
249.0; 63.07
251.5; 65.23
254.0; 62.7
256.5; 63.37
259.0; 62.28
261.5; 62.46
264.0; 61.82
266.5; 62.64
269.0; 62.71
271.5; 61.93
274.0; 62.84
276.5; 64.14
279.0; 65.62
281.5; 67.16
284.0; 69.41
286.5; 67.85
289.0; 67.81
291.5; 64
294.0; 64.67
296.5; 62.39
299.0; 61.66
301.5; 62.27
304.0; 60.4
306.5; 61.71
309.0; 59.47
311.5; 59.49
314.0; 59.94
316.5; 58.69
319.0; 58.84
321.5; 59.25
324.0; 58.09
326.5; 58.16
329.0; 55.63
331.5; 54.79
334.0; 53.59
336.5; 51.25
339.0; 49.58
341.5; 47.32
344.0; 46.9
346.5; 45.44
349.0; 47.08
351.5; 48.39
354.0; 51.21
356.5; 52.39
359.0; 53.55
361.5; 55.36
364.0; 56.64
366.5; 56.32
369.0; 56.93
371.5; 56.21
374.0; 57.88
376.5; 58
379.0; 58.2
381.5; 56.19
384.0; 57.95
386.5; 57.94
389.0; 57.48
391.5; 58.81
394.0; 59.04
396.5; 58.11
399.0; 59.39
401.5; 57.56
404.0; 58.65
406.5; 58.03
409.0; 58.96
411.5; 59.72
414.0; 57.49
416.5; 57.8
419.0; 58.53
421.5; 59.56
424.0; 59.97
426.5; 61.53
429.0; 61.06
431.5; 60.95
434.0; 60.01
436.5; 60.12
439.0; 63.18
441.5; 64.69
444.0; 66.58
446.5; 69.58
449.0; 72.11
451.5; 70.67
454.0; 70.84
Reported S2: 4.3 yr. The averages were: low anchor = 63.2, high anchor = 60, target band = 51.7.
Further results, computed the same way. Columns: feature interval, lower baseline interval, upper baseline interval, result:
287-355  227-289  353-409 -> 4.2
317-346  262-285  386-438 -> 3.8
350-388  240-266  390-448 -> 3.5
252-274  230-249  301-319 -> -0.1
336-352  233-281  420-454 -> 4.0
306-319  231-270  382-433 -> 0.4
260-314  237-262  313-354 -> -4.3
